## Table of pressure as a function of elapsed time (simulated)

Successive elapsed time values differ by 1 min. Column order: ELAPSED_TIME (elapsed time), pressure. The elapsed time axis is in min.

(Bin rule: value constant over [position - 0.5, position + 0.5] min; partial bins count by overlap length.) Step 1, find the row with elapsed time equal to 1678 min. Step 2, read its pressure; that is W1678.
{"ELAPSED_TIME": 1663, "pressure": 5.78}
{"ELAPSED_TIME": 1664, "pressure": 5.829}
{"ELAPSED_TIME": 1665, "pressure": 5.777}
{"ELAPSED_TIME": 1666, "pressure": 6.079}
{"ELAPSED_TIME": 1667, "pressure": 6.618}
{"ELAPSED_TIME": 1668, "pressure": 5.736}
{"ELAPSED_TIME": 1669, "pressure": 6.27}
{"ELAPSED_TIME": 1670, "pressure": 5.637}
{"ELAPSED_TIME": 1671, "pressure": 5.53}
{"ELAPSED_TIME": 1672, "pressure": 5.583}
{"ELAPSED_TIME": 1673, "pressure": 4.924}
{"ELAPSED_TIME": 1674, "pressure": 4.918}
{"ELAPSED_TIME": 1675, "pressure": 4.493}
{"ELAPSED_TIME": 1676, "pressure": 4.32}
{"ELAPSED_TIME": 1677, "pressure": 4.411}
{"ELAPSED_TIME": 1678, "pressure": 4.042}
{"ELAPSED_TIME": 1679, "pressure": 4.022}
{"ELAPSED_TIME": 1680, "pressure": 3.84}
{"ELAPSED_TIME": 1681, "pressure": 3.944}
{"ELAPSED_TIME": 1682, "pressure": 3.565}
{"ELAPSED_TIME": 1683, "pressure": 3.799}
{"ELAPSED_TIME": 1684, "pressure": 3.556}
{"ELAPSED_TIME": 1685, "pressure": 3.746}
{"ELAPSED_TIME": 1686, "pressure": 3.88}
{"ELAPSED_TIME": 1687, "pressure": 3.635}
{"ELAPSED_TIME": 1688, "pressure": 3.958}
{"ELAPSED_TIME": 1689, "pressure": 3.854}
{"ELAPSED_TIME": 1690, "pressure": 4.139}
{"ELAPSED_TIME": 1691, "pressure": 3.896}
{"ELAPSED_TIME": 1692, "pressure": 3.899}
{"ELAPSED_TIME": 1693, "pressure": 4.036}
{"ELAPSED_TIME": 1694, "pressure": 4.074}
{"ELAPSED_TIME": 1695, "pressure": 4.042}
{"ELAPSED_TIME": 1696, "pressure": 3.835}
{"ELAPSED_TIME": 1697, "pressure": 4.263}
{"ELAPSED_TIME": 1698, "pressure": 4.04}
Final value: 4.042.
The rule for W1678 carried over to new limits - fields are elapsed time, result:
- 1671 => 5.53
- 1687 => 3.635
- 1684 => 3.556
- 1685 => 3.746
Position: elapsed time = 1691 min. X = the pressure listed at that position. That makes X 3.896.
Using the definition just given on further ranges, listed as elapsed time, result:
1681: 3.944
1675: 4.493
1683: 3.799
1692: 3.899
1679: 4.022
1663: 5.78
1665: 5.777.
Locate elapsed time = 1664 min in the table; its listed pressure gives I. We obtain 5.829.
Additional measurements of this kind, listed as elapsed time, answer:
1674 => 4.918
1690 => 4.139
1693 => 4.036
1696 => 3.835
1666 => 6.079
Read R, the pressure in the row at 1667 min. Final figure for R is 6.618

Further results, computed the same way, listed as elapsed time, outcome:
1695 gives 4.042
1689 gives 3.854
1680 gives 3.84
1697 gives 4.263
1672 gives 5.583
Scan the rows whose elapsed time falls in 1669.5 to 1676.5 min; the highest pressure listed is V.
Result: 5.637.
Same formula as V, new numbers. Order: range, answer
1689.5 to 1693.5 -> 4.139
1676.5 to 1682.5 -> 4.411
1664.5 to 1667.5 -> 6.618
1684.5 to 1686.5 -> 3.88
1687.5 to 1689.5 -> 3.958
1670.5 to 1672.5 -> 5.583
